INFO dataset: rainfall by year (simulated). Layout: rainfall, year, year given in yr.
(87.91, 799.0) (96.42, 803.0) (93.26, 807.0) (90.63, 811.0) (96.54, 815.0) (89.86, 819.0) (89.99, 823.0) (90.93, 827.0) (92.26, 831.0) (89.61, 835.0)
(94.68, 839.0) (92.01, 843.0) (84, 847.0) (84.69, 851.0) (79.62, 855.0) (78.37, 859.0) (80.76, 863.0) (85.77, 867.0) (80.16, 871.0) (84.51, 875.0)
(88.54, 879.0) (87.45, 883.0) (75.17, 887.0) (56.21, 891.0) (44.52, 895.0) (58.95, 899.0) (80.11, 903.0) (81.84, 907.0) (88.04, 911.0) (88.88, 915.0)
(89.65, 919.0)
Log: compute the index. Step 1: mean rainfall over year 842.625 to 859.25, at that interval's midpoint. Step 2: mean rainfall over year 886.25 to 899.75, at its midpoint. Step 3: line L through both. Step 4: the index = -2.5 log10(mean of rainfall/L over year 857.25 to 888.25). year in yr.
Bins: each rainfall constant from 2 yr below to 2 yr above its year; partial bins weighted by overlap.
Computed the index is -0.193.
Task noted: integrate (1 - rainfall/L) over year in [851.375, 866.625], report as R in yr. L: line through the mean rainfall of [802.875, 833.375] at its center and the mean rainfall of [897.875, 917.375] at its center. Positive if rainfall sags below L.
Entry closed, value 1.1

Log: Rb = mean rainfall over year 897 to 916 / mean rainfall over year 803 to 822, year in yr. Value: 0.9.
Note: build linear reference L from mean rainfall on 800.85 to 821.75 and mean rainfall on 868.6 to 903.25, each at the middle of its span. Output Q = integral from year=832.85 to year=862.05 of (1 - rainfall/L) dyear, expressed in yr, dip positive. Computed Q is -0.9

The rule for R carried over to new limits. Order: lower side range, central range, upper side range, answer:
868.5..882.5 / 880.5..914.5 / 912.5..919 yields 5.7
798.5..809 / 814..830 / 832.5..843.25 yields 0.2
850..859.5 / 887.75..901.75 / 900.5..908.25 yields 4.1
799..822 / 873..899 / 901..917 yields 4.5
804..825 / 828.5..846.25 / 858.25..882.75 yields -0.6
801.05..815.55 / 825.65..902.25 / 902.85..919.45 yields 8.1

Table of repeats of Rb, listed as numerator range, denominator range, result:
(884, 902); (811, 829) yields 0.67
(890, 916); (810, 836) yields 0.78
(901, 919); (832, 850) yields 0.95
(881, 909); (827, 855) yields 0.78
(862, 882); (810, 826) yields 0.92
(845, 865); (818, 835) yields 0.90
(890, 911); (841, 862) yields 0.80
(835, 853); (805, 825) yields 0.97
